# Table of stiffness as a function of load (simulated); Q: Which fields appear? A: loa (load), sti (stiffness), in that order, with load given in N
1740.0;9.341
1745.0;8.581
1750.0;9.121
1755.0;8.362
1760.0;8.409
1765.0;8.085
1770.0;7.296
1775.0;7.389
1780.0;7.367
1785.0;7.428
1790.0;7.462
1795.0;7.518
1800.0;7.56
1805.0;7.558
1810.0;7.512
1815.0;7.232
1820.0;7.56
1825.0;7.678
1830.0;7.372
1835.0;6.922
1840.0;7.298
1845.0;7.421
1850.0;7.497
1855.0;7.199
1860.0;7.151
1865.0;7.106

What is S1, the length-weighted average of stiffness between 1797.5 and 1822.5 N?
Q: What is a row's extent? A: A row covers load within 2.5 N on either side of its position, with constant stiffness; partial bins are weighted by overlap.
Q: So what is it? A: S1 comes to 7.48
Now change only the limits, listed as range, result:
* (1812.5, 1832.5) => 7.46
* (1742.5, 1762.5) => 8.62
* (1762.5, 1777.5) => 7.59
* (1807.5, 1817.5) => 7.37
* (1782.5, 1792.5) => 7.45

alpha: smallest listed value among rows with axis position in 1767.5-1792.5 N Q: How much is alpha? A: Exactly 7.296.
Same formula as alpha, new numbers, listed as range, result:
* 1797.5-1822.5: 7.232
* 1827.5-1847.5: 6.922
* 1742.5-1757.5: 8.362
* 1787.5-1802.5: 7.462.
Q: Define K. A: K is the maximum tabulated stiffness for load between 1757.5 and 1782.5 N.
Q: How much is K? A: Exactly 8.409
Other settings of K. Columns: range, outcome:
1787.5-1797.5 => 7.518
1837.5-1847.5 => 7.421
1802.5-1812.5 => 7.558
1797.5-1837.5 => 7.678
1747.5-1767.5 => 9.121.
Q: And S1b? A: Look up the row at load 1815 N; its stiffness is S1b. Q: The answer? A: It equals 7.232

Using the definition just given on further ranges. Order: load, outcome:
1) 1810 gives 7.512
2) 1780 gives 7.367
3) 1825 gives 7.678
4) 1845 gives 7.421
